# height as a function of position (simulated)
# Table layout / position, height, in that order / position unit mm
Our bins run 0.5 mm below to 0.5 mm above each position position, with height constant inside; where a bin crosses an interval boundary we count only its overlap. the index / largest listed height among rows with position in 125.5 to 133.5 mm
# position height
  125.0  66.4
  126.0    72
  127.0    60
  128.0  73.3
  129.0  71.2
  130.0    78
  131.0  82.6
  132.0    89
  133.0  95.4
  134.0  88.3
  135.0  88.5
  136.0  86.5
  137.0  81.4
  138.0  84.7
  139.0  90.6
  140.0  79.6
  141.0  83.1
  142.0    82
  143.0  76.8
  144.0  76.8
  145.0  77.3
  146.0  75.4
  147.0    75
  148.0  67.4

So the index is 95.4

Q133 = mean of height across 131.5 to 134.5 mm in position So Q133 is 90.9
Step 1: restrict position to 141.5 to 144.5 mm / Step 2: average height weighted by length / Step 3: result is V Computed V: 78.5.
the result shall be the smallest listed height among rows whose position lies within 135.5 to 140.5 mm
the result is 79.6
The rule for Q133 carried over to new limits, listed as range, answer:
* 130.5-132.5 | 85.8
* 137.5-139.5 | 87.7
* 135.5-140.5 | 84.6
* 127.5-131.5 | 76.3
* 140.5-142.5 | 82.5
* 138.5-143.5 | 82.4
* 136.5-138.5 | 83.1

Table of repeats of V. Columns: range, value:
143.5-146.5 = 76.5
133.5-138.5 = 85.9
